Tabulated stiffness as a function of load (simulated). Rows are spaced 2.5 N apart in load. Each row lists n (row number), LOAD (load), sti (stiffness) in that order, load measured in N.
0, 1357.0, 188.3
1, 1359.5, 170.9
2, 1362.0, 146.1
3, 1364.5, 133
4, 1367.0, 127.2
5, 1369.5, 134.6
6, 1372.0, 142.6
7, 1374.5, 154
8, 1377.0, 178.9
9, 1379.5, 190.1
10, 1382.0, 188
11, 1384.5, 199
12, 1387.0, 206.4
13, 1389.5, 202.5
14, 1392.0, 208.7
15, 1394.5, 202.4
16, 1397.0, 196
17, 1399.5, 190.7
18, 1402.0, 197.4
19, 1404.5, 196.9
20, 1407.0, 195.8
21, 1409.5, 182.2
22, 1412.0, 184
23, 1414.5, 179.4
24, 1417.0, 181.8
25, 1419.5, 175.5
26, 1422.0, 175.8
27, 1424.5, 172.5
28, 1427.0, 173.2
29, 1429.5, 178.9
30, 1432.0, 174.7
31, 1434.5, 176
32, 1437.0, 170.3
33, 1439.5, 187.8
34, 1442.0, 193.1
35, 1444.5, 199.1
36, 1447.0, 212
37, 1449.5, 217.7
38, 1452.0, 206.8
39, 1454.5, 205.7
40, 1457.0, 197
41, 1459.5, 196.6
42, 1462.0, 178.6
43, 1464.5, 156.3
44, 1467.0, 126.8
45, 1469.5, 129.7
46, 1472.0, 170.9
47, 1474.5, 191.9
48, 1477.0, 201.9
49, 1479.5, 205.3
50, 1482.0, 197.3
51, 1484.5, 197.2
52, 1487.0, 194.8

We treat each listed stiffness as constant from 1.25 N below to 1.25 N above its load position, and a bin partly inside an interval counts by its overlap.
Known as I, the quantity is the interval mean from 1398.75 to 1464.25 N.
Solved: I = 188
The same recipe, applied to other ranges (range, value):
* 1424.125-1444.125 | 179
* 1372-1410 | 191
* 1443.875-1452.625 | 210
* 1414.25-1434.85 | 176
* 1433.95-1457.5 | 197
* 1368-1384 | 166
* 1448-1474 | 179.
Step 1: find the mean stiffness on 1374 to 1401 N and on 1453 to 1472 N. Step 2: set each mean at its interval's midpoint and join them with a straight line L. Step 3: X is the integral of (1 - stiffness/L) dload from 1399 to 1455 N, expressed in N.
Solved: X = -2.1 N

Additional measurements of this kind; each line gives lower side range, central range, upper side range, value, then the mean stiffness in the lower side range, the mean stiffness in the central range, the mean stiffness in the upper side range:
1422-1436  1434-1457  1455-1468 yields -3.0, 175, 197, 174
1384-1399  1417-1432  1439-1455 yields 2.0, 202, 176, 204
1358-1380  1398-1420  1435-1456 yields -1.4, 152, 188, 198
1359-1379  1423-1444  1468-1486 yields -1.1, 149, 179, 184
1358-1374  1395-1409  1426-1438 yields -3.0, 144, 195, 175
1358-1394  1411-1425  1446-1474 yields -0.2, 171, 178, 182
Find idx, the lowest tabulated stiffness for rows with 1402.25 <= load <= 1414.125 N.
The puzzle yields 182.2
